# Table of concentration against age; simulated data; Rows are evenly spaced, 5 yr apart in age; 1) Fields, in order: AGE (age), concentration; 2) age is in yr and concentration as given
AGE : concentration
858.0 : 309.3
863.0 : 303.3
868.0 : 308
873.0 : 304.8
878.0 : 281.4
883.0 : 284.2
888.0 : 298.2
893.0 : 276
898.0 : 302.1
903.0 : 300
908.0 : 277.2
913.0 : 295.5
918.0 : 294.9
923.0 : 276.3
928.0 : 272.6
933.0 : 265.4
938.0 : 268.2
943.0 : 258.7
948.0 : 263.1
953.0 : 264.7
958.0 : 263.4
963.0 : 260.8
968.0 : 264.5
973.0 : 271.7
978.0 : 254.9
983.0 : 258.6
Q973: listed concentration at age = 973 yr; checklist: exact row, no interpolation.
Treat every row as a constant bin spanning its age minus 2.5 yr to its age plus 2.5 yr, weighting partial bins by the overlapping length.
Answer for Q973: 271.7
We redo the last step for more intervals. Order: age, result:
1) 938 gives 268.2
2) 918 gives 294.9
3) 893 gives 276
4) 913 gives 295.5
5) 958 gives 263.4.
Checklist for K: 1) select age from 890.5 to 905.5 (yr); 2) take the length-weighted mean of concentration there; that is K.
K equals 293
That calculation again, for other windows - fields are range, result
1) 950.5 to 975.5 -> 265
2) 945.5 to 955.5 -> 264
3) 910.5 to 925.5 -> 289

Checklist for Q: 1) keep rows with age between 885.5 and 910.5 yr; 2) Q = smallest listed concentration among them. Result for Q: 276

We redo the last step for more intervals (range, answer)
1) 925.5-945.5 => 258.7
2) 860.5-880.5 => 281.4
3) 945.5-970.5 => 260.8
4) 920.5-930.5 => 272.6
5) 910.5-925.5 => 276.3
